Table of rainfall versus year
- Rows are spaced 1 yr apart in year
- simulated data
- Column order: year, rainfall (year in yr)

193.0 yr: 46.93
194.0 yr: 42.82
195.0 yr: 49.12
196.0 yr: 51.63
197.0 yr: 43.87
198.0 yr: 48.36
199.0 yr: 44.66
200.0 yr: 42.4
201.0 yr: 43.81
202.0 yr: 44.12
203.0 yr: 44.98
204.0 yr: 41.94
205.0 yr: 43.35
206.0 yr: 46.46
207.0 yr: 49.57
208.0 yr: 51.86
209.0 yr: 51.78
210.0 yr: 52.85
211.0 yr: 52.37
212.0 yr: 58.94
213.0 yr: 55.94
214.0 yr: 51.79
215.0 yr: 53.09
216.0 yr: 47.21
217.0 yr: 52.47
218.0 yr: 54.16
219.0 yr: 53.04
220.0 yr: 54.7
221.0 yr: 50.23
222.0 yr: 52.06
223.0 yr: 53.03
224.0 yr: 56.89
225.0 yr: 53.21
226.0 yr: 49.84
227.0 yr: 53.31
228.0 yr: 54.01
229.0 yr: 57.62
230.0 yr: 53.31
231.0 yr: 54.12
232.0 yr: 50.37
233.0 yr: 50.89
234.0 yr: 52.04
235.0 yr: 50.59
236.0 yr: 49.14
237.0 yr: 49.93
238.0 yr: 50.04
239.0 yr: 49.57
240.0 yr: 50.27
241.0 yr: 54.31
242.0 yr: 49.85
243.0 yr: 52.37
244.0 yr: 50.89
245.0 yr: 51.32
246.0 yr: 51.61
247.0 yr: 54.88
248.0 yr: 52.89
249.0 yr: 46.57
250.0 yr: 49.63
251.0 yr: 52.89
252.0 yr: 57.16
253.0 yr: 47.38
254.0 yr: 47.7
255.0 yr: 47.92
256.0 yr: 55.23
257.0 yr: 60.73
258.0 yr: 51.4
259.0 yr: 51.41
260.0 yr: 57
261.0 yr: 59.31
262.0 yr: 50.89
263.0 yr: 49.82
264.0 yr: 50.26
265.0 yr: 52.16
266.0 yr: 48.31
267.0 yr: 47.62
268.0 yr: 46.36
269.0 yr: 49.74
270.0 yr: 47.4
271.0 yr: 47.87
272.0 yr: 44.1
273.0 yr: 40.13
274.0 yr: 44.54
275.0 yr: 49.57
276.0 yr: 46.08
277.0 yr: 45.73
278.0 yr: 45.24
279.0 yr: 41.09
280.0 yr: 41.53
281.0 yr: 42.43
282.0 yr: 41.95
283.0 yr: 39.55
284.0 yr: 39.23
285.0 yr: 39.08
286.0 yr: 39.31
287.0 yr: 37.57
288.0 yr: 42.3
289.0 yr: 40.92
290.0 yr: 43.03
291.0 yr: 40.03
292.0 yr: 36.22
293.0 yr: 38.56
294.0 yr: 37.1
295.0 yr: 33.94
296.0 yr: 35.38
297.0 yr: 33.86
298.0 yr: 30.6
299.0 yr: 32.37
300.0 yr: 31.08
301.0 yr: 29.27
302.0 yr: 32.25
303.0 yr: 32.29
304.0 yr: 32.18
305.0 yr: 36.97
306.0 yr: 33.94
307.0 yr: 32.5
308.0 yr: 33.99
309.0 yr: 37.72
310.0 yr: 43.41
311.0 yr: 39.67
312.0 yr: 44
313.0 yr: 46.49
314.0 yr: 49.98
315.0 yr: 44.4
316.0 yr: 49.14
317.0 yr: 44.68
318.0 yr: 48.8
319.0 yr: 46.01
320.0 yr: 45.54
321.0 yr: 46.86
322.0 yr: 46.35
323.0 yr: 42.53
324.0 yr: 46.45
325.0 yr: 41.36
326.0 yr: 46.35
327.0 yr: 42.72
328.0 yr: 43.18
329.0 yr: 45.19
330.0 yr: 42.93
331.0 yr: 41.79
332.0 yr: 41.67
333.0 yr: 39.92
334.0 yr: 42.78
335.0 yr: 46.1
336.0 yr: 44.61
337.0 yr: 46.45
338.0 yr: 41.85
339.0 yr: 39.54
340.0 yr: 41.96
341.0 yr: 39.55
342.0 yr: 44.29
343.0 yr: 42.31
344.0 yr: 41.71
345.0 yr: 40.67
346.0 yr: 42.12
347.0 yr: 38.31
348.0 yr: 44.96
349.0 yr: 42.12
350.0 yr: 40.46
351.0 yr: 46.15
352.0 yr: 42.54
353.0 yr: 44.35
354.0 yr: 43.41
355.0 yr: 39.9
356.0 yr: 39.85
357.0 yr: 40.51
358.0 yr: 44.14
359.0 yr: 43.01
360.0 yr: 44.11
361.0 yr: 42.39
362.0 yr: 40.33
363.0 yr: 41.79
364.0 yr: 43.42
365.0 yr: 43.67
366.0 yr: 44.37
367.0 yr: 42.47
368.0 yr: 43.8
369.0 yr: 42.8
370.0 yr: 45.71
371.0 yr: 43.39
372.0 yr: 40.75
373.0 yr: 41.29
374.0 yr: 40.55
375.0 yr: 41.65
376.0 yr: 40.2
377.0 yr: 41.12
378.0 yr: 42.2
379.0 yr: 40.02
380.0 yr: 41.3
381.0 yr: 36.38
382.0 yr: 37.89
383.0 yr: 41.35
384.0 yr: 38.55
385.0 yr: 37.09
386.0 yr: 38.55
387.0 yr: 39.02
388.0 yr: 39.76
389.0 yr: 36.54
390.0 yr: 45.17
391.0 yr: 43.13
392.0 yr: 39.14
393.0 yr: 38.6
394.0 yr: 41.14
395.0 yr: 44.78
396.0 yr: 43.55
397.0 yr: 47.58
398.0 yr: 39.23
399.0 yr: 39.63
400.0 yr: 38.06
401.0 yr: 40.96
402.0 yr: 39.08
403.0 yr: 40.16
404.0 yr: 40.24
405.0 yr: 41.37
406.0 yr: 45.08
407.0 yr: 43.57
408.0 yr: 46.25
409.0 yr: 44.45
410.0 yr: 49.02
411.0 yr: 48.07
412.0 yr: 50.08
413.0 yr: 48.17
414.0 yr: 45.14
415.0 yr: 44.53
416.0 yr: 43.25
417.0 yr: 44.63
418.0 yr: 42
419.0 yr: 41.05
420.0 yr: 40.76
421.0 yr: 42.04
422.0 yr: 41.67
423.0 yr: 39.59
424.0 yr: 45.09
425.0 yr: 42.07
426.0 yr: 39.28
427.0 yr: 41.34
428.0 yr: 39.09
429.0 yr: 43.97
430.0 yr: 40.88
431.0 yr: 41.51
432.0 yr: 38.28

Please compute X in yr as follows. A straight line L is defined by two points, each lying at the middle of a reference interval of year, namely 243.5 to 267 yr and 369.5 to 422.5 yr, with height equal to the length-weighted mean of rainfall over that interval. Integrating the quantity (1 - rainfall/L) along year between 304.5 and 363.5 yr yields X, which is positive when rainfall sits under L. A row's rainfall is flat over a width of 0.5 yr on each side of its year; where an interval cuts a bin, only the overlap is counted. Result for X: 4.7 yr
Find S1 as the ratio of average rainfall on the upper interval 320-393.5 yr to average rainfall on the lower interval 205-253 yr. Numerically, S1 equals 0.81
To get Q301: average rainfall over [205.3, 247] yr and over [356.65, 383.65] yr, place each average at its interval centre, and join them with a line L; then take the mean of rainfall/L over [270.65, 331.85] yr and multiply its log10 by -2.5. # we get 0.147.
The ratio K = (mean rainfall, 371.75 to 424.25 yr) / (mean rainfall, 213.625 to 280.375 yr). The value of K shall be 0.8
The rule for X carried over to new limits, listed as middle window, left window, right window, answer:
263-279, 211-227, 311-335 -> 0.6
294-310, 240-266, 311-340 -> 4.5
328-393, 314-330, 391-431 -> 3.6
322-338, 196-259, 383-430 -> 0.8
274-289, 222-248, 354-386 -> 1.9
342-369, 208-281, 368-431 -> 1.2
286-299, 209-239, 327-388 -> 2.7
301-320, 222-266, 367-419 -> 2.9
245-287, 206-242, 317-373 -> 1.0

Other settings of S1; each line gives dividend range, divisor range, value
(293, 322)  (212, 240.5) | 0.74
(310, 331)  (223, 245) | 0.87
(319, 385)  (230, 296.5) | 0.90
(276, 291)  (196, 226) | 0.83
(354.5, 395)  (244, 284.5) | 0.85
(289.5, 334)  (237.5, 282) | 0.81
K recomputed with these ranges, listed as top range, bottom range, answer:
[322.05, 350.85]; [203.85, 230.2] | 0.82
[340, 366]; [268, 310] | 1.08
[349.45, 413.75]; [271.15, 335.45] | 1.03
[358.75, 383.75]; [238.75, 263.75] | 0.80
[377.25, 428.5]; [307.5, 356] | 0.97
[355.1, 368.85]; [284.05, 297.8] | 1.12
